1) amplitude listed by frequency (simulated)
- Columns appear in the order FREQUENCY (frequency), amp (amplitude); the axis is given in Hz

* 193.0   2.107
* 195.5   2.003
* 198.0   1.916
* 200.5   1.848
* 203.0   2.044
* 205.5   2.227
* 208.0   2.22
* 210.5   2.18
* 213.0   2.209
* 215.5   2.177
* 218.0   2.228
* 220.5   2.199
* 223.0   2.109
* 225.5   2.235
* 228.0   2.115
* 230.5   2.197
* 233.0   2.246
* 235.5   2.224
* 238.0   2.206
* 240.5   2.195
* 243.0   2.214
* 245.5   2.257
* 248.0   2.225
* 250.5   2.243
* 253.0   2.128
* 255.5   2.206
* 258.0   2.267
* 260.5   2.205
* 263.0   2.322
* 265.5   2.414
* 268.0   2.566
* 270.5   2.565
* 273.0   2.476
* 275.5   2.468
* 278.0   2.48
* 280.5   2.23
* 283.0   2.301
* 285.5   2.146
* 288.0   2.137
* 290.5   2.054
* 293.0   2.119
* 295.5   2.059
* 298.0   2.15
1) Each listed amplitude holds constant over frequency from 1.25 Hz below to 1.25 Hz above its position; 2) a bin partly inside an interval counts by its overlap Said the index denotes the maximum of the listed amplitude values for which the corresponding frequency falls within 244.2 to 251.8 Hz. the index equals 2.257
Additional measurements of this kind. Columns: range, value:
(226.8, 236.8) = 2.246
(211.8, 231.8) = 2.235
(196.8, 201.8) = 1.916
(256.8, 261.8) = 2.267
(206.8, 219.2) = 2.228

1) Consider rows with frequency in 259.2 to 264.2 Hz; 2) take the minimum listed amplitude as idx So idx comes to 2.205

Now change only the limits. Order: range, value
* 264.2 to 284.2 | 2.23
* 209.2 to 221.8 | 2.177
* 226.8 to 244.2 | 2.115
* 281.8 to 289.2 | 2.137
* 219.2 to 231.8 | 2.109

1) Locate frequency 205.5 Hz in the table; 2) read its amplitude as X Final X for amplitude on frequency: 2.227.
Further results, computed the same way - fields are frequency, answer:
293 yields 2.119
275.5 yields 2.468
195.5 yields 2.003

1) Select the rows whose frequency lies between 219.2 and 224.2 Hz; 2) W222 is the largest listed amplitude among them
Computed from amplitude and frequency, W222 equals 2.199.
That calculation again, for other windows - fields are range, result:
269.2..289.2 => 2.565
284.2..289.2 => 2.146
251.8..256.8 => 2.206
